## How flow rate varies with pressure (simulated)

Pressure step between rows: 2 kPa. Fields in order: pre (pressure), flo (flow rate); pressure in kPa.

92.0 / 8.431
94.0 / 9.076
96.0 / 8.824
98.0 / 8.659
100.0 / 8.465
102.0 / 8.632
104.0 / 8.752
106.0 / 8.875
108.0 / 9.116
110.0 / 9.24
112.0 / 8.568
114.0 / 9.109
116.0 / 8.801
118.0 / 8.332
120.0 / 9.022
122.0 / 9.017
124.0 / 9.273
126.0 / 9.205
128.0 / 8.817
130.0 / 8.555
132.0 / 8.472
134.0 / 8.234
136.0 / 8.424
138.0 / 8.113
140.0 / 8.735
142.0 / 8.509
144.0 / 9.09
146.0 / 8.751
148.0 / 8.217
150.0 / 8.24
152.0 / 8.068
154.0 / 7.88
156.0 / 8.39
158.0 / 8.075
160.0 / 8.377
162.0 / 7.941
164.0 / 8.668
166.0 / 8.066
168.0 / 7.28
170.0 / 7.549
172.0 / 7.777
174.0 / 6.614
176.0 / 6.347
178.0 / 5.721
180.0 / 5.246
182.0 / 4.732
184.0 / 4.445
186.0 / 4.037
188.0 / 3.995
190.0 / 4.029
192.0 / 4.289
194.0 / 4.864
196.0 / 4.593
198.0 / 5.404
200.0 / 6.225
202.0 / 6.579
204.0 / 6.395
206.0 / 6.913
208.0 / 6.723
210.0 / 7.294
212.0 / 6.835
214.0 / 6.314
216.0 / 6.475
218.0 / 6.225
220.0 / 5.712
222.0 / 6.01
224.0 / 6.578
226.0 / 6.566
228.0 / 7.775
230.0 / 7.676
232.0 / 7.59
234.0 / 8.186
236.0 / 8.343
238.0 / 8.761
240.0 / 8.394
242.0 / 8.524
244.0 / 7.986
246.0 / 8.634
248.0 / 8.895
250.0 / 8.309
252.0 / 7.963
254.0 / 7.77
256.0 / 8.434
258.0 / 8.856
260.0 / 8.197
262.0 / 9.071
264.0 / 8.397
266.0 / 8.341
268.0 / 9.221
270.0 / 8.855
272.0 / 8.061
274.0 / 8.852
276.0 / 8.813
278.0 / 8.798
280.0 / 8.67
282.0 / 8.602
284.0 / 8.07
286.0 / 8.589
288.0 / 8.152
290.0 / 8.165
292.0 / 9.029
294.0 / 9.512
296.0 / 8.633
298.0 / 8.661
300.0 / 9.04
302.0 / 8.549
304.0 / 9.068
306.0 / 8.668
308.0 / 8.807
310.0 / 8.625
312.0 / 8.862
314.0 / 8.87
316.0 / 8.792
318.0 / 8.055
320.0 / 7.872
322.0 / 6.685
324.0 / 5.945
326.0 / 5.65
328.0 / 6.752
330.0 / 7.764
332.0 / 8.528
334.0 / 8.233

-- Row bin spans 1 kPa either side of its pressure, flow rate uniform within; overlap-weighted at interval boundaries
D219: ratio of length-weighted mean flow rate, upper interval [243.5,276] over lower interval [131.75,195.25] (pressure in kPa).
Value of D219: 1.20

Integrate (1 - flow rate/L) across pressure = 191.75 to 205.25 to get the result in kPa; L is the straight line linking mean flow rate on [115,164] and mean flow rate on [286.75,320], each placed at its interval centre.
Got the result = 4.7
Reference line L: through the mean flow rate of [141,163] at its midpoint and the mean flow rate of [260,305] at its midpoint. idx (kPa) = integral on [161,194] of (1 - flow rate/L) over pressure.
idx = 9.3 kPa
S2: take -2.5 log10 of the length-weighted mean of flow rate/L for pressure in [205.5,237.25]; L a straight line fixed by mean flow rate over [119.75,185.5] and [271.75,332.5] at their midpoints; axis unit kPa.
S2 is 0.16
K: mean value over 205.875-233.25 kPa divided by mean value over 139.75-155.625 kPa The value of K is 0.8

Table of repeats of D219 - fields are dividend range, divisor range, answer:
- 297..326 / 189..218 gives 1.39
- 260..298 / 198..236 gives 1.27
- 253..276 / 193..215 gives 1.38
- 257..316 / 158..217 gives 1.40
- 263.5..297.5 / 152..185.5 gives 1.22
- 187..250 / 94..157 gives 0.78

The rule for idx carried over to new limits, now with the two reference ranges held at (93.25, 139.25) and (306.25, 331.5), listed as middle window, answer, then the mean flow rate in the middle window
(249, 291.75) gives -2.6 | 8.49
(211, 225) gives 3.3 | 6.31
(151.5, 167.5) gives 0.7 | 8.16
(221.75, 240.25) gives 1.3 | 7.62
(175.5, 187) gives 4.6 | 5.03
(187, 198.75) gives 5.4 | 4.51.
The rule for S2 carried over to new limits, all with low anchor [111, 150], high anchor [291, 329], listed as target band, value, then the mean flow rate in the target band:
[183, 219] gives 0.444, 5.65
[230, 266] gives 0.003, 8.35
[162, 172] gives 0.093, 7.88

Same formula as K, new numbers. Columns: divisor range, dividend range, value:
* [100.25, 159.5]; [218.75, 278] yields 0.94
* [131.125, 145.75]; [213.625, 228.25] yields 0.75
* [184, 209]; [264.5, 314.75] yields 1.64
